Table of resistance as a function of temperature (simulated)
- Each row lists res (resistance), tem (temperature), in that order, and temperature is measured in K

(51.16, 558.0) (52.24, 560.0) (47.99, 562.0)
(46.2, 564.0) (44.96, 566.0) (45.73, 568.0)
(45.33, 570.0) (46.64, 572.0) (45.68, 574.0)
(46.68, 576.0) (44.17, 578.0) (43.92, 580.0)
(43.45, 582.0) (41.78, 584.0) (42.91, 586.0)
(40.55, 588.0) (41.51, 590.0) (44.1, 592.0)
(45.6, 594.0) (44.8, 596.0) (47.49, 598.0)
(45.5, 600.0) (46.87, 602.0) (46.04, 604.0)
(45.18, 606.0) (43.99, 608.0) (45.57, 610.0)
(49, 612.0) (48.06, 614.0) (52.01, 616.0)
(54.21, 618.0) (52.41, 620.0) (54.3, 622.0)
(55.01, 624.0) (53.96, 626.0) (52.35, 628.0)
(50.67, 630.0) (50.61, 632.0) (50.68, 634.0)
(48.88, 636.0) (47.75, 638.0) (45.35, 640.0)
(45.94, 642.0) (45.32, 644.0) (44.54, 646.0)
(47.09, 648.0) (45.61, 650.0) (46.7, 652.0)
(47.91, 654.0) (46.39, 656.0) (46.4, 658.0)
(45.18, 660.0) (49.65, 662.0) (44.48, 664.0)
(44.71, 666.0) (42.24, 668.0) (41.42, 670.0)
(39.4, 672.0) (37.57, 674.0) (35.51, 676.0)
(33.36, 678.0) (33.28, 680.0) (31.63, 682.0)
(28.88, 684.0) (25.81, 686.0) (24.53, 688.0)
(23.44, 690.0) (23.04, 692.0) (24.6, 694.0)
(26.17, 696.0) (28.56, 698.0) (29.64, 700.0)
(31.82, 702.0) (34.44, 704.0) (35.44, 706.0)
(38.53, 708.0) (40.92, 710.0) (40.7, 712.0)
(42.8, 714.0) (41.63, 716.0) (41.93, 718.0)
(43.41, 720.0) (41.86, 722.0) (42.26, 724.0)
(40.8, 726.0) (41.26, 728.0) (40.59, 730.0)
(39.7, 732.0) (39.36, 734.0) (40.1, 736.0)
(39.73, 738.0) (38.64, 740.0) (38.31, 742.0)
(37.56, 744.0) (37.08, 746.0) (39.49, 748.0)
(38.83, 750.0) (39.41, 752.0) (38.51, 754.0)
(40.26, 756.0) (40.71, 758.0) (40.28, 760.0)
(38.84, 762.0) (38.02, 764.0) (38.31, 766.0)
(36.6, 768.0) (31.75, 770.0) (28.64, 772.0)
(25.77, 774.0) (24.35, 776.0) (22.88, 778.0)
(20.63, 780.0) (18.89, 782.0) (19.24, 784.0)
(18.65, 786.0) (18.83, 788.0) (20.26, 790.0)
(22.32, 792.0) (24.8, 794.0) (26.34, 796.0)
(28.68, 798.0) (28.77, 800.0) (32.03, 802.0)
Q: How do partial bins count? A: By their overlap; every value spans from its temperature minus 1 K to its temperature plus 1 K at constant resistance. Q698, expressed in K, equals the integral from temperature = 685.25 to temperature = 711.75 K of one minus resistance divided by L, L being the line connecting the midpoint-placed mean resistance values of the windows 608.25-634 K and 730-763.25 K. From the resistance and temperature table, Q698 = 8.2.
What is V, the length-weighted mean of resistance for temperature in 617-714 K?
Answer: 41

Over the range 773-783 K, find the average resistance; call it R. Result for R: 22.5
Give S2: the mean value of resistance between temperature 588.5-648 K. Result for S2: 48.1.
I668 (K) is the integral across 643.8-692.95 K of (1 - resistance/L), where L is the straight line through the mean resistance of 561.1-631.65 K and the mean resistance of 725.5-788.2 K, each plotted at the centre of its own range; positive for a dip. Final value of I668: 3.1 K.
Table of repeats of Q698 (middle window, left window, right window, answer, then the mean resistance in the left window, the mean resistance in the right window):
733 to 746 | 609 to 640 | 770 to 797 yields -3.5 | 50.8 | 22.8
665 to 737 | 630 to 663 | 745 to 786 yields 7.7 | 47.2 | 32.6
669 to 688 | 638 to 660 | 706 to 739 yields 4.5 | 46.2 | 40.8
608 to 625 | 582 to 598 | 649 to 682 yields -3.2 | 43.3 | 42.2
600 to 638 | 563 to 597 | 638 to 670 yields -4.0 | 44.4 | 45.8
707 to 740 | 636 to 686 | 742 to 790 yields -4.5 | 42.1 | 31.8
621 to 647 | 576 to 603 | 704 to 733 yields -4.1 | 44.1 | 40.6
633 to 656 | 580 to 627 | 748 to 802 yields -2.1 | 47.1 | 29.9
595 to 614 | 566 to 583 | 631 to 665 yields -0.1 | 45.2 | 47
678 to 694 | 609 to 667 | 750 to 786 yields 5.7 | 48.6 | 31.8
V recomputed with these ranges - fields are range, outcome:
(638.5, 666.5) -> 46.1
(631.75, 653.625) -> 47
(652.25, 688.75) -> 39.1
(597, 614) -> 46.3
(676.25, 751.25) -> 35.7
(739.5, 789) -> 32.4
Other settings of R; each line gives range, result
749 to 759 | 39.5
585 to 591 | 41.7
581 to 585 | 42.6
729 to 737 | 39.9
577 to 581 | 44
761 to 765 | 38.4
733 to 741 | 39.5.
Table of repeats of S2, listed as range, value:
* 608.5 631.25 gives 51.4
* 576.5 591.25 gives 42.8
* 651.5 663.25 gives 47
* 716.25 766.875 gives 39.8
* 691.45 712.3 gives 32.1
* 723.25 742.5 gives 40.1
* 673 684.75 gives 33.5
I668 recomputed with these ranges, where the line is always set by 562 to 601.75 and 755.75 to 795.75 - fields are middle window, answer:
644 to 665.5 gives -4.4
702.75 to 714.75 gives -1.7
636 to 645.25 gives -1.5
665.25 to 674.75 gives -1.0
